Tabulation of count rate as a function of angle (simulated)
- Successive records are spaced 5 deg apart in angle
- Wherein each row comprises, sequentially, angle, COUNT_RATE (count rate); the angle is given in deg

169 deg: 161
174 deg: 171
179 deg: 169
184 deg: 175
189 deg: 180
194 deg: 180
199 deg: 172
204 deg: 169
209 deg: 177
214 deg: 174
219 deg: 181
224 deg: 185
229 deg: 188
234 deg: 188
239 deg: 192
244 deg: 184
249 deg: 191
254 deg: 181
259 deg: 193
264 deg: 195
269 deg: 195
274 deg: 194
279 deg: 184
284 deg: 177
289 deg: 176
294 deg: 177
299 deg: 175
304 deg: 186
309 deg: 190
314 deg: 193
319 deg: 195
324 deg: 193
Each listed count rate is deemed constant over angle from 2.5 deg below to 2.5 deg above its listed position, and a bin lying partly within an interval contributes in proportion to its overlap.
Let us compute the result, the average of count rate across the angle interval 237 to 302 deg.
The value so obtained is 186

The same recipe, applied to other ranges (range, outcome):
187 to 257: 182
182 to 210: 175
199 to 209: 172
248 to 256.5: 185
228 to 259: 188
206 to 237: 182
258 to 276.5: 194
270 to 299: 182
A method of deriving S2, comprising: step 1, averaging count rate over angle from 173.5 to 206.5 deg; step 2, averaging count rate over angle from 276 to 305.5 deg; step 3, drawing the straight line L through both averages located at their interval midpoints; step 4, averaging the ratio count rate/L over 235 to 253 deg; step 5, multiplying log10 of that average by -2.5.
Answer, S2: -0.07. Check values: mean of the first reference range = 174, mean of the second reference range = 179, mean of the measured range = 188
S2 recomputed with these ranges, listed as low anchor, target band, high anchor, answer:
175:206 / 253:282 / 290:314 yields -0.062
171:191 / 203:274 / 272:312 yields -0.047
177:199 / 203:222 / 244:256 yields 0.023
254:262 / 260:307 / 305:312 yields 0.027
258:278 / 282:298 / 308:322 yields 0.099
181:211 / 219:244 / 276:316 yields -0.055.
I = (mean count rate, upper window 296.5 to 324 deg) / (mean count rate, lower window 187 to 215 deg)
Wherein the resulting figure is 1.07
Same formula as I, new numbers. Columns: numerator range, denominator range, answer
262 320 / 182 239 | 1.04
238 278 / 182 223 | 1.08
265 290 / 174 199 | 1.06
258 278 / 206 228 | 1.08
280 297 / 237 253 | 0.94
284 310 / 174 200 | 1.03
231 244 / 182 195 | 1.06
